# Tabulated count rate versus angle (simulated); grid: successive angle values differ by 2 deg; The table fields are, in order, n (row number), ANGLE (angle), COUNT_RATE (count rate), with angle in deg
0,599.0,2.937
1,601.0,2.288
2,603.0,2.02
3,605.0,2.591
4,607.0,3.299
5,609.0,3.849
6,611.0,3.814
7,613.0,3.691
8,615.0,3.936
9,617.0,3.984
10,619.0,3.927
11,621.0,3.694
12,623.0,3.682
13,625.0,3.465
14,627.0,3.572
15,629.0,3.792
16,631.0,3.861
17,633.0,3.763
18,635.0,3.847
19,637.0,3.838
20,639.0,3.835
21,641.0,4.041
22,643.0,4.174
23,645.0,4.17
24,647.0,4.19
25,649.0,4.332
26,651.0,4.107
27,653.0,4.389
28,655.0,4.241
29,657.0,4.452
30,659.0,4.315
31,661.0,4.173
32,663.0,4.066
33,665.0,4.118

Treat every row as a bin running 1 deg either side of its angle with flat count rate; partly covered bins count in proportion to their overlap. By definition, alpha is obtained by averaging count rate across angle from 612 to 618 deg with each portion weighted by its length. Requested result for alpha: 3.87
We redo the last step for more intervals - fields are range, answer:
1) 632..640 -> 3.82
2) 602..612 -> 3.11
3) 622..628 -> 3.57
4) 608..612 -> 3.83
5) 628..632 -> 3.83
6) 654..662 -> 4.3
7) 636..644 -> 3.97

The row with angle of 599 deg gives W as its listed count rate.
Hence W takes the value 2.937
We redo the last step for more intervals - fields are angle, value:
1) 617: 3.984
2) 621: 3.694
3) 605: 2.591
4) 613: 3.691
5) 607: 3.299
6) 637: 3.838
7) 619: 3.927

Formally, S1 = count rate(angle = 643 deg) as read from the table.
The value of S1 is 4.174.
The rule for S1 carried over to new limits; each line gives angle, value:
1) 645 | 4.17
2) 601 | 2.288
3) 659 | 4.315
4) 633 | 3.763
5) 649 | 4.332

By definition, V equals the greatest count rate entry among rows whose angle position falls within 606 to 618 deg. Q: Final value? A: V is 3.984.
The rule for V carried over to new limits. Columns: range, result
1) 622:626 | 3.682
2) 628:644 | 4.174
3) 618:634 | 3.927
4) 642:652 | 4.332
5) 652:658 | 4.452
